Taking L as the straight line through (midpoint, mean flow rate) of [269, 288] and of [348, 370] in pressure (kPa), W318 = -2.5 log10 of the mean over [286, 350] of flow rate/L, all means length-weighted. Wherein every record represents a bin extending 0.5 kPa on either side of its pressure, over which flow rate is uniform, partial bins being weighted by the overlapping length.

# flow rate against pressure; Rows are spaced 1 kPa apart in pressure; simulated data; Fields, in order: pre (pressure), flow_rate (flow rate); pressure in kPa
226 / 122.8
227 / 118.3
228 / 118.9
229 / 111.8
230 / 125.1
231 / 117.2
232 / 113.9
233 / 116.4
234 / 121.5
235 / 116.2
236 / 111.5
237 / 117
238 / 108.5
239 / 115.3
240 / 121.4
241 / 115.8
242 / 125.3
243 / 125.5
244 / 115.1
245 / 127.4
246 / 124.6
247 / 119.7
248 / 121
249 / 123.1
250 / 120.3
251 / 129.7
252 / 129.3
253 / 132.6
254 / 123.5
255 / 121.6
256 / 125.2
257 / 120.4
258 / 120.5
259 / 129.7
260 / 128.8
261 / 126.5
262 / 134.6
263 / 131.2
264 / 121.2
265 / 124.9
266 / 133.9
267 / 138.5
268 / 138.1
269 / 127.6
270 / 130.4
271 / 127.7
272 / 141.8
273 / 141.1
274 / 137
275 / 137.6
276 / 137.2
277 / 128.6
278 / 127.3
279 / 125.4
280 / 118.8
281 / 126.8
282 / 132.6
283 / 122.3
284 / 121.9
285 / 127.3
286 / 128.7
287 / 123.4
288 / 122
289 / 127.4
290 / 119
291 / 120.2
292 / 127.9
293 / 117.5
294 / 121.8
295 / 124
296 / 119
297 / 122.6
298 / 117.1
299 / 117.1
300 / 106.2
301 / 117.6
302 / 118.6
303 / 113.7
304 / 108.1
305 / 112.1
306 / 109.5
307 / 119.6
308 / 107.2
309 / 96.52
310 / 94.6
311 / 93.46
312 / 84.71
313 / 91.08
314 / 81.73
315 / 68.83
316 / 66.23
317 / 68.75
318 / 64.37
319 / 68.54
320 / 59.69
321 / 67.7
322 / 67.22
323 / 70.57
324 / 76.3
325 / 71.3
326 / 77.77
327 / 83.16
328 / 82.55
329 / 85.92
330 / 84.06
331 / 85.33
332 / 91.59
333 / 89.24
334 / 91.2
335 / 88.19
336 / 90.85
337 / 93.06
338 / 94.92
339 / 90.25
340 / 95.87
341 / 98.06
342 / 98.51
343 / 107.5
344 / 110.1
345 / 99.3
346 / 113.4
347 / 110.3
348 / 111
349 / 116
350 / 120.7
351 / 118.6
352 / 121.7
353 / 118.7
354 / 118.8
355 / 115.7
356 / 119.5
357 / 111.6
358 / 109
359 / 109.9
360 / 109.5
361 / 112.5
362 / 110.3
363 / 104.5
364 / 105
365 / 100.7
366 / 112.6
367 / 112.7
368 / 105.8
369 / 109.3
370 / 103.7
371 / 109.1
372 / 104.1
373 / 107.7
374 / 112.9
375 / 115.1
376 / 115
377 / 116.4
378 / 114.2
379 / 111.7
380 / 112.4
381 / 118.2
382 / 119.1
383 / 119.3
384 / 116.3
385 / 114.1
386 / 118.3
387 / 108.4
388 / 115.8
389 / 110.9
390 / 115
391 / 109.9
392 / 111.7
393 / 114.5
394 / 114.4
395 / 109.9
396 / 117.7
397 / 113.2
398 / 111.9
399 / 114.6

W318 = 0.227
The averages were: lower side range 130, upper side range 112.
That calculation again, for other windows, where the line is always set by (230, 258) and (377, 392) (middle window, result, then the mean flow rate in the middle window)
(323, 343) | 0.31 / 87.9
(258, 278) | -0.11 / 132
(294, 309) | 0.03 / 115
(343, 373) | 0.04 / 111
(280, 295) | -0.05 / 124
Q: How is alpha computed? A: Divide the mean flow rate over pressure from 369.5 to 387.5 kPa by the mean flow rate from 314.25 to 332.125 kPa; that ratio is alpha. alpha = 1.52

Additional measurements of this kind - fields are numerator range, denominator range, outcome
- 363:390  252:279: 0.86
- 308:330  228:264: 0.64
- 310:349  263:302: 0.69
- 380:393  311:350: 1.31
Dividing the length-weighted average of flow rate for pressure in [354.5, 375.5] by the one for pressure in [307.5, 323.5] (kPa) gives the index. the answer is 1.4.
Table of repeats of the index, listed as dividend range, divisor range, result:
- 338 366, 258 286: 0.84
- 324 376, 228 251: 0.87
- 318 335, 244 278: 0.61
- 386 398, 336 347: 1.13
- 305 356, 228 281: 0.74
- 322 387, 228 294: 0.83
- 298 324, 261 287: 0.70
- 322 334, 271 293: 0.64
